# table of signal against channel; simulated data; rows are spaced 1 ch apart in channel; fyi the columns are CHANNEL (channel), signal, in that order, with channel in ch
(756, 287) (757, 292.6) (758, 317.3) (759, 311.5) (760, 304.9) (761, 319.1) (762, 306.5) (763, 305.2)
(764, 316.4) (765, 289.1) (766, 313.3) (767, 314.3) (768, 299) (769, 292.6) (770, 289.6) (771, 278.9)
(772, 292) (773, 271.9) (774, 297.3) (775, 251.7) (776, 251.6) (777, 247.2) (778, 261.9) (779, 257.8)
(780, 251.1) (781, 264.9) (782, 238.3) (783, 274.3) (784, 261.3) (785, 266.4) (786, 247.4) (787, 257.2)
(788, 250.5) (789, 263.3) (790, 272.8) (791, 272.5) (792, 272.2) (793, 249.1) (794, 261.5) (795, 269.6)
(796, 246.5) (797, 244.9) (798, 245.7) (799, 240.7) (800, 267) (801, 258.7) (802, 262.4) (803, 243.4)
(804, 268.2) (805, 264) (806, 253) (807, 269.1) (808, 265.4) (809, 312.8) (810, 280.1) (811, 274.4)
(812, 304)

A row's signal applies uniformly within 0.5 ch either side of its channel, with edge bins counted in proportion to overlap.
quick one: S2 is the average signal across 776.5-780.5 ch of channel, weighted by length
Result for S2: 255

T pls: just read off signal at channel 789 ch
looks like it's 263.3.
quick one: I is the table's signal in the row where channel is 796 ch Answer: 246.5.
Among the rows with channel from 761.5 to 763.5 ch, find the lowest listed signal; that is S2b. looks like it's 305.2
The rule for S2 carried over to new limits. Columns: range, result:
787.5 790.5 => 262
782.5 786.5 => 262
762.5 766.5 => 306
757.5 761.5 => 313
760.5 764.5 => 312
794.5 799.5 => 249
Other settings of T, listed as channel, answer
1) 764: 316.4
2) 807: 269.1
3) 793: 249.1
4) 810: 280.1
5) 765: 289.1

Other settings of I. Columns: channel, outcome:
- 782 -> 238.3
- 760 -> 304.9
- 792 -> 272.2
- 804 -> 268.2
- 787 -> 257.2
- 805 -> 264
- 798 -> 245.7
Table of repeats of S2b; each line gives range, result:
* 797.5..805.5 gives 240.7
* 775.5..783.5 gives 238.3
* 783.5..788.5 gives 247.4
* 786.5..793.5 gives 249.1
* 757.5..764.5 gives 304.9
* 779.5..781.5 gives 251.1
